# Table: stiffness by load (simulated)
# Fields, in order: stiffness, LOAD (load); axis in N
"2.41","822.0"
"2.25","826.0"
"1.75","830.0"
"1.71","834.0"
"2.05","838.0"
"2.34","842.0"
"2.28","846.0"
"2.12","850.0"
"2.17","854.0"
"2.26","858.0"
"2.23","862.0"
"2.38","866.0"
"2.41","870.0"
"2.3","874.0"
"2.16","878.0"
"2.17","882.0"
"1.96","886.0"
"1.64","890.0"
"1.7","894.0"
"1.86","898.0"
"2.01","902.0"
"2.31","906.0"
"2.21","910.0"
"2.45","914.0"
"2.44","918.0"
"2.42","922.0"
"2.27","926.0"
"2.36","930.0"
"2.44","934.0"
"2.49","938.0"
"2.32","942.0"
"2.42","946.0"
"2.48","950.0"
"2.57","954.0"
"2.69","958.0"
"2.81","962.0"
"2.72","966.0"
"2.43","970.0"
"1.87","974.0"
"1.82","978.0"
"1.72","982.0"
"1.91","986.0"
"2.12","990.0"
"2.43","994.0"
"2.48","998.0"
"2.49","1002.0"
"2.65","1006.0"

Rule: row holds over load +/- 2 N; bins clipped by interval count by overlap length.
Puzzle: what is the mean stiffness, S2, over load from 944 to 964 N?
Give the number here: 2.59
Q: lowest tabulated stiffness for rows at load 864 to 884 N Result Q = 2.16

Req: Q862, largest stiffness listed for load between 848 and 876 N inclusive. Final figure 2.41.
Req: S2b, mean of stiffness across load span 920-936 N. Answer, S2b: 2.37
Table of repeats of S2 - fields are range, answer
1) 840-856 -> 2.23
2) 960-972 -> 2.65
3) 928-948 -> 2.41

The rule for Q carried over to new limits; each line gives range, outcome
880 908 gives 1.64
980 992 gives 1.72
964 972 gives 2.43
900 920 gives 2.01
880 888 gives 1.96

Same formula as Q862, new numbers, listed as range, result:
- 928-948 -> 2.49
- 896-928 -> 2.45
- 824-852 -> 2.34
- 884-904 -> 2.01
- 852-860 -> 2.26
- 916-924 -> 2.44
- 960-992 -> 2.81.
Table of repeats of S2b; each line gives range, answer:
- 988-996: 2.28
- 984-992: 2.02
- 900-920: 2.28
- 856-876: 2.32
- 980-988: 1.81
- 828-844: 1.96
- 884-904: 1.83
